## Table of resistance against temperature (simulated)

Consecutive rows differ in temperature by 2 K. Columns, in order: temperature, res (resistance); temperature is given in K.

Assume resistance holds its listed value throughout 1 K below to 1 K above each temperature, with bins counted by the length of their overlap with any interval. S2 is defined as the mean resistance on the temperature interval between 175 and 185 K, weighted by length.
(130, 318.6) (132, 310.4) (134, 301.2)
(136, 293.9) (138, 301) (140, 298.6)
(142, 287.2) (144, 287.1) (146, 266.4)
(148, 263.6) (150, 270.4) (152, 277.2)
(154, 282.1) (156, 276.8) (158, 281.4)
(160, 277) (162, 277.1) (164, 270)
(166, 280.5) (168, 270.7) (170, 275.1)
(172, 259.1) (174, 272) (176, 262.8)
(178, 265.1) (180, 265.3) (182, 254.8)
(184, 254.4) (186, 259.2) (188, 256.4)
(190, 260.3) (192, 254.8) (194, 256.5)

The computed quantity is 260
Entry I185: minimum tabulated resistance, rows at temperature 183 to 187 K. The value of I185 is 254.4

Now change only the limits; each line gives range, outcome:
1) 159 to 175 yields 259.1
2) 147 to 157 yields 263.6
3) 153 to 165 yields 270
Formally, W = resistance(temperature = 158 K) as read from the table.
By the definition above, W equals 281.4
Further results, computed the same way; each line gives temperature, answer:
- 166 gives 280.5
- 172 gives 259.1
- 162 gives 277.1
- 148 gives 263.6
